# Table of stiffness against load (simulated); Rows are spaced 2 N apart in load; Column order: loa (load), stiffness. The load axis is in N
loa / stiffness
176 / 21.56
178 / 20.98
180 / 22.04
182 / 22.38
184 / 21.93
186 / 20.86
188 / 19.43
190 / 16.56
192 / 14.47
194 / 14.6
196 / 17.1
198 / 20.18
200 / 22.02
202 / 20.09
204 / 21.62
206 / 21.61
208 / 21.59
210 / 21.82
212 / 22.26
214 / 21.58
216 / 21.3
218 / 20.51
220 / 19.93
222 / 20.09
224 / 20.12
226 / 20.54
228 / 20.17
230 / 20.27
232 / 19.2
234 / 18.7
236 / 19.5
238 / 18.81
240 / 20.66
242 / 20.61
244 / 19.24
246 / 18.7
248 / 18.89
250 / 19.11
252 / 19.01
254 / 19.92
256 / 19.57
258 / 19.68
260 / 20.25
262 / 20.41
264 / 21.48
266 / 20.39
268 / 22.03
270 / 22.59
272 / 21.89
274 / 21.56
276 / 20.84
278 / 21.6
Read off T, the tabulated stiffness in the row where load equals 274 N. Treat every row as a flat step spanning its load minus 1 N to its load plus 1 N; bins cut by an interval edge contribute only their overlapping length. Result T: 21.56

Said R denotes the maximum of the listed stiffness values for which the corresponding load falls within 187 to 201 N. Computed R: 22.02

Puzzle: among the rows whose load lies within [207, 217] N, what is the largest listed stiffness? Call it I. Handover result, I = 22.26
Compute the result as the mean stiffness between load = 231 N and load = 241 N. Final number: 19.4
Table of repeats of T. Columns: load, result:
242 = 20.61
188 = 19.43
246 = 18.7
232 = 19.2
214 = 21.58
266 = 20.39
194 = 14.6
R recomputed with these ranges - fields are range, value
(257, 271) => 22.59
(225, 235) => 20.54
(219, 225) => 20.12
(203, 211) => 21.82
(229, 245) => 20.66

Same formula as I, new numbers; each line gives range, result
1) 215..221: 21.3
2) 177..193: 22.38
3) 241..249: 20.61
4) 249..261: 20.25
